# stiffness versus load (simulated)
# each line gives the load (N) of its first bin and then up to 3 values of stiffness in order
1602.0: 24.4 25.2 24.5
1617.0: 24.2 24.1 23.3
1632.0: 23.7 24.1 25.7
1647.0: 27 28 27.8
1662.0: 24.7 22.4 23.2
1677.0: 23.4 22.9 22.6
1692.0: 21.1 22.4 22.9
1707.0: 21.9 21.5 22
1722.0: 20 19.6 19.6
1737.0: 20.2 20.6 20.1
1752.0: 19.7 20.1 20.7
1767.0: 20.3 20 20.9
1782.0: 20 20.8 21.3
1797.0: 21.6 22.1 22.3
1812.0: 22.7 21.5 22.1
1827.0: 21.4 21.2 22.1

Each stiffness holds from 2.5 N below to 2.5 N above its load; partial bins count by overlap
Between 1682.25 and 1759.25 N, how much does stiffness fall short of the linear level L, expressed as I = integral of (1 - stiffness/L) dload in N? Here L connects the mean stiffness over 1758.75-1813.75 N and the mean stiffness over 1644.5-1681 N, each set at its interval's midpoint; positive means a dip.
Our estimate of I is 7.4 N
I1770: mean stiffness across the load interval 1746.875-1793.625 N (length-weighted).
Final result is 20.4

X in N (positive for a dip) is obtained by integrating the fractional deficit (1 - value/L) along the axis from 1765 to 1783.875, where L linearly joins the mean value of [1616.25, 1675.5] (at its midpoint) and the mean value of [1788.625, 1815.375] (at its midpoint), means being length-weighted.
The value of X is 1.8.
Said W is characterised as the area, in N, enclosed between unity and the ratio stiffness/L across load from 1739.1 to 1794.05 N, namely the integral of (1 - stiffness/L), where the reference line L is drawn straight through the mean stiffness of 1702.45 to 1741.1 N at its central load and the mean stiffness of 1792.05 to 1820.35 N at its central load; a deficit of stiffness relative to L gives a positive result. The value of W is 2.63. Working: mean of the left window 20.8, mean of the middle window 20.4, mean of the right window 22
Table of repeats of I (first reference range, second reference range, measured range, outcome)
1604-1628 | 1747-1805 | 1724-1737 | 1.2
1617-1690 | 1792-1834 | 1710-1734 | 2.9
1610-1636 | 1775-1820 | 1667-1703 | 0.7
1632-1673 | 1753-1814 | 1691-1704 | 0.9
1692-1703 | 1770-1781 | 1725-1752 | 1.6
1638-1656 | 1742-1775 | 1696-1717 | 1.0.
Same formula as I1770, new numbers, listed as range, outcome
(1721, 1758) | 20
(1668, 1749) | 21.5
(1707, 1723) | 21.4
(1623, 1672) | 25.1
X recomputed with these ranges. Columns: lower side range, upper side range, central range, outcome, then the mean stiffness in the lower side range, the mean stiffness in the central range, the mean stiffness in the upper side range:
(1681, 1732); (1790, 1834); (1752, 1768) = 1.04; 21.6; 20.3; 21.8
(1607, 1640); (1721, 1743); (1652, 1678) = -2.51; 24.1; 24.7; 20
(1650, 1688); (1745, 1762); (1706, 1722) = 0.42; 24.4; 21.5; 20.1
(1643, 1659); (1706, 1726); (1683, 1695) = 0.90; 27.4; 22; 21.2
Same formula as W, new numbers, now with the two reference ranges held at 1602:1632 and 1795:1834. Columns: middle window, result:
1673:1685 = 0.18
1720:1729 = 1.23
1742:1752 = 1.13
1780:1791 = 0.83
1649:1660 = -1.82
